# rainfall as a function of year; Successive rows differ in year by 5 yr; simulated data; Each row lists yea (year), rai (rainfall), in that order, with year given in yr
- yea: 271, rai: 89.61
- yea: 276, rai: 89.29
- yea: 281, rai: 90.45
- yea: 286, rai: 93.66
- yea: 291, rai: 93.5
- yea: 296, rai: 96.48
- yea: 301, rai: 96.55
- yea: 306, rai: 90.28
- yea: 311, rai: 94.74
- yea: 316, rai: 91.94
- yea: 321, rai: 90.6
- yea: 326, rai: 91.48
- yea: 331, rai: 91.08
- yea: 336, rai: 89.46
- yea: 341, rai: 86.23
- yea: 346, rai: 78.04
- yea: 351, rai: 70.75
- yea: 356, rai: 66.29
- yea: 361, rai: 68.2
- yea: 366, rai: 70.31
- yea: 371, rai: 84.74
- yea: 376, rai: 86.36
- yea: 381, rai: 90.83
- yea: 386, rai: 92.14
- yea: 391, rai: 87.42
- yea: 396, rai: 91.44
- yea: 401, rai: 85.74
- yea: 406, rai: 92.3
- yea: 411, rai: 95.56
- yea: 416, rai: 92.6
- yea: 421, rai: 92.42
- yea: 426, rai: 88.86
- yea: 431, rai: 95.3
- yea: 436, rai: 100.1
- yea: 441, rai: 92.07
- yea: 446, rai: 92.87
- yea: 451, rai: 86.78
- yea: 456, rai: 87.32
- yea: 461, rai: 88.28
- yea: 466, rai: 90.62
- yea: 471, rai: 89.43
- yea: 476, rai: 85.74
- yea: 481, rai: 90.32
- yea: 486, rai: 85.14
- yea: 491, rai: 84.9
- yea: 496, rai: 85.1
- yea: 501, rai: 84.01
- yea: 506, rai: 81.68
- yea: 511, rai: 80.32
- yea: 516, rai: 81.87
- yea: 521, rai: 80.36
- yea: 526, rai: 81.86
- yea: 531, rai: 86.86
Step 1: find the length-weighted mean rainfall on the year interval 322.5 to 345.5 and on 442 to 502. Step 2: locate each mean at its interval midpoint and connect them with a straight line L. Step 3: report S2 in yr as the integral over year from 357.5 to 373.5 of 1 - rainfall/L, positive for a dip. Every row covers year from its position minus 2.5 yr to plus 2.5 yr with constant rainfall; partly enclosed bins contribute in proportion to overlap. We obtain 2.6 yr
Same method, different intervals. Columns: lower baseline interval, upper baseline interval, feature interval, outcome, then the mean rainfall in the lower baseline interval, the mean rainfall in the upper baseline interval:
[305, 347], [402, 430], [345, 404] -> 6.39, 89.7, 92.2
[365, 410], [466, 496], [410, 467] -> -2.88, 87.7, 87.2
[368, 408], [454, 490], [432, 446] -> -1.14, 88.6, 88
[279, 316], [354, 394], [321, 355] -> 1.15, 93.6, 81.1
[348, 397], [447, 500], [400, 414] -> -1.52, 80.5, 87.4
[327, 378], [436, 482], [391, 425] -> -2.56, 79.4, 89.8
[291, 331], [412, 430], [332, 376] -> 7.05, 93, 92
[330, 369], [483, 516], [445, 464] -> -1.62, 77.1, 83.5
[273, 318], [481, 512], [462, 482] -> -0.84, 93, 84.2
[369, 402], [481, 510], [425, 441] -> -1.49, 88.6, 84.5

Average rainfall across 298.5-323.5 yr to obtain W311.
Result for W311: 92.8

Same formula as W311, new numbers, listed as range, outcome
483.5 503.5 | 84.8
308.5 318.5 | 93.3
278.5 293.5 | 92.5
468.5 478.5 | 87.6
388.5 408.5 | 89.2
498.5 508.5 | 82.8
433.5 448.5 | 95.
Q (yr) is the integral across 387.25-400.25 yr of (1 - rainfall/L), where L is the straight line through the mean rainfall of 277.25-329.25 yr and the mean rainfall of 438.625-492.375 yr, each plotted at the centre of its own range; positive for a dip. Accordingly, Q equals 0.2 yr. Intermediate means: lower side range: 92.9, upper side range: 88.6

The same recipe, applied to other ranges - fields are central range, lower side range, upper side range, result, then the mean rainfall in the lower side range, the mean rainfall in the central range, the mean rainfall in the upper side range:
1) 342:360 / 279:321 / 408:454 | 4.0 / 93.3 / 72.6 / 92.9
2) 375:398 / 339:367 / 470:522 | -4.2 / 73.2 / 89.8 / 84.4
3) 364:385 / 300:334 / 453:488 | 1.5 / 92.2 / 84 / 88.1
